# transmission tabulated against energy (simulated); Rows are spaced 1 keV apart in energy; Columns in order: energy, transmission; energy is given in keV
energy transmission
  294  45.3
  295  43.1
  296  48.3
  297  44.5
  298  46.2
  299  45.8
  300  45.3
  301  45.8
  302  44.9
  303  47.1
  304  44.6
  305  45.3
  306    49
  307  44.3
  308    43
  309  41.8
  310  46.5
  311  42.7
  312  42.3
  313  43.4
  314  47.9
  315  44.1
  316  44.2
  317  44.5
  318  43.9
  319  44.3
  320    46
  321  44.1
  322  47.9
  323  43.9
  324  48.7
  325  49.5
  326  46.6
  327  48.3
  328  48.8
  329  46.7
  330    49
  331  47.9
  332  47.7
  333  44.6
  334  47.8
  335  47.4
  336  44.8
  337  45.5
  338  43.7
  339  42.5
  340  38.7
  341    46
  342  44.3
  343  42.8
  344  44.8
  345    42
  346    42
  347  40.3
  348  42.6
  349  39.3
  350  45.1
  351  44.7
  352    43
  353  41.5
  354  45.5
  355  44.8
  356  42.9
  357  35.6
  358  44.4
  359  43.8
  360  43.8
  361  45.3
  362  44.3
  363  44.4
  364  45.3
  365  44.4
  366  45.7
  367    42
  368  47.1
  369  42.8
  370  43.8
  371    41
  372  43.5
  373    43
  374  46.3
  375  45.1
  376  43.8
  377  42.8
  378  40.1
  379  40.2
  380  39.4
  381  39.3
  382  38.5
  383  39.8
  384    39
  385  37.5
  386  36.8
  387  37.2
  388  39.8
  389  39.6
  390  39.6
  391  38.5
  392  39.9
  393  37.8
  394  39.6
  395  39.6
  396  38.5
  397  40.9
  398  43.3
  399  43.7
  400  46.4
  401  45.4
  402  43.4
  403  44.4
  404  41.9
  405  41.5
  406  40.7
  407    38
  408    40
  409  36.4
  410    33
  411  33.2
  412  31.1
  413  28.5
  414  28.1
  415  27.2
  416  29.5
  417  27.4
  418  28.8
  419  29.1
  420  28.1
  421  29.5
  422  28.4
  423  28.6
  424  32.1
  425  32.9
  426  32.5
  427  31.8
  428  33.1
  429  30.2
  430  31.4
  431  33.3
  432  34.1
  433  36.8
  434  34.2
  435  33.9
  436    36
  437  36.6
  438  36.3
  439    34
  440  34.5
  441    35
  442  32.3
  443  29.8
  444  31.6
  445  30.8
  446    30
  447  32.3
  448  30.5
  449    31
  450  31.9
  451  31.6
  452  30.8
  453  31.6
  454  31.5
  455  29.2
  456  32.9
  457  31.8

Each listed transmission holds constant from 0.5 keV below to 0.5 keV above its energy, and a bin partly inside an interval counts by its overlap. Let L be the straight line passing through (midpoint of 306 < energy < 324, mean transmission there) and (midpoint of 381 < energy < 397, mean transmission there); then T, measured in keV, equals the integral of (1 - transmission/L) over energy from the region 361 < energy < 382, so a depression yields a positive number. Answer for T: -1.5 keV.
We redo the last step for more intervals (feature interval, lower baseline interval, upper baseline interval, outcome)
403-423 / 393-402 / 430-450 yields 3.1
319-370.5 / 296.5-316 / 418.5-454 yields -4.3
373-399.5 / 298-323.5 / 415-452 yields -2.5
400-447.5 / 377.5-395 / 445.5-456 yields 1.0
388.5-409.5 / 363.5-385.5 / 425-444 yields -1.2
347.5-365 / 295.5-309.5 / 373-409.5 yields -0.3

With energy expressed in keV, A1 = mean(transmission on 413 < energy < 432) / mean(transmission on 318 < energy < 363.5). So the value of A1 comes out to 0.68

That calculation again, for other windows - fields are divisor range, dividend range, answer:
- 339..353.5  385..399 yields 0.92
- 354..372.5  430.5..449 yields 0.76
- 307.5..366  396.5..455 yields 0.76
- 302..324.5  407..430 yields 0.69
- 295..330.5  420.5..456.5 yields 0.71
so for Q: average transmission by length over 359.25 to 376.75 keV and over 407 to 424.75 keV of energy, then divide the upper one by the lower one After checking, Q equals 0.70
